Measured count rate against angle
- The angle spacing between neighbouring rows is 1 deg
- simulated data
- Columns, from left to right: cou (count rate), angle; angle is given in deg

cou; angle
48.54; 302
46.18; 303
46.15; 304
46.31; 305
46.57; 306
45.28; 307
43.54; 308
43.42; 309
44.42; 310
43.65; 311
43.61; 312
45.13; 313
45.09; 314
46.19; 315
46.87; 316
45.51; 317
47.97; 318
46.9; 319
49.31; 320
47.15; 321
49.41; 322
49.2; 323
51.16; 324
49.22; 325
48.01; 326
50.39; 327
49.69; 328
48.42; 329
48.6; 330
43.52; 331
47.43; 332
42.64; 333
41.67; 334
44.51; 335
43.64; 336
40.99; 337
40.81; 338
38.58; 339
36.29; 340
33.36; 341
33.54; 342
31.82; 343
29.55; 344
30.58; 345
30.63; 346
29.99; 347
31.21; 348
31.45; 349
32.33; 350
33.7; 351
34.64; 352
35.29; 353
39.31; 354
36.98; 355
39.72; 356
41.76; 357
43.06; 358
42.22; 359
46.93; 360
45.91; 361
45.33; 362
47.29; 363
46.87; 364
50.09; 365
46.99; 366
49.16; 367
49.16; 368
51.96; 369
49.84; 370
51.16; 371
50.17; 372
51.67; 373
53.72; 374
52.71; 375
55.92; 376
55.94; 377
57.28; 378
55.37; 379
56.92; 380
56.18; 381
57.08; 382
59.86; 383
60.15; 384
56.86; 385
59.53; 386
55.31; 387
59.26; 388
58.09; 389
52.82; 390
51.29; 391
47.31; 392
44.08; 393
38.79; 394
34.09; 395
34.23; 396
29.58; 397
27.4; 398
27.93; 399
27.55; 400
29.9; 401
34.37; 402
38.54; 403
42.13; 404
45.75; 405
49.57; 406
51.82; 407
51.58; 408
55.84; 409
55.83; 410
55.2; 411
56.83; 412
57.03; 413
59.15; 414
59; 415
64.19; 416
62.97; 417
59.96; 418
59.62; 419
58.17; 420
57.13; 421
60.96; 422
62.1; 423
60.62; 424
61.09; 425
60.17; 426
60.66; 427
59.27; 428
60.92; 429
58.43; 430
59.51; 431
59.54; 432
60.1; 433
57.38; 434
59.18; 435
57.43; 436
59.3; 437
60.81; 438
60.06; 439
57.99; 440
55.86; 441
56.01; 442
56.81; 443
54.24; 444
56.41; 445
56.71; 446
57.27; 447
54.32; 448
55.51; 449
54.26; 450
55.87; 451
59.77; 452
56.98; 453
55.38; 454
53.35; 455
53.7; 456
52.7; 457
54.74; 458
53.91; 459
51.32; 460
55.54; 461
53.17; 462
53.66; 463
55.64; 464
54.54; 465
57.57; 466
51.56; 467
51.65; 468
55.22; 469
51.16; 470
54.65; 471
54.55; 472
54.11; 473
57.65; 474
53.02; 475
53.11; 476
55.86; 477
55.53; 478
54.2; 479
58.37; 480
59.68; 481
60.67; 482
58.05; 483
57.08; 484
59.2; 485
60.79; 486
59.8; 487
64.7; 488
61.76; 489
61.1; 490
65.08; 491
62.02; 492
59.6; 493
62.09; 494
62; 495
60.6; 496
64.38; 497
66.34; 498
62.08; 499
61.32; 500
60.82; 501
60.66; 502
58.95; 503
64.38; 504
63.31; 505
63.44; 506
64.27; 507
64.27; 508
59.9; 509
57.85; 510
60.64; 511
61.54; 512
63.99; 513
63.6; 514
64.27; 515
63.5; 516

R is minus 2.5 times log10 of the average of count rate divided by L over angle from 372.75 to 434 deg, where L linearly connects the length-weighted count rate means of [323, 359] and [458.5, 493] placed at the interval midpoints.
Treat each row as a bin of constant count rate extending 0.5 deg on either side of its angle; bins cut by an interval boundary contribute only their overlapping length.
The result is -0.11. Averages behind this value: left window 39.7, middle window 52.6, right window 56.7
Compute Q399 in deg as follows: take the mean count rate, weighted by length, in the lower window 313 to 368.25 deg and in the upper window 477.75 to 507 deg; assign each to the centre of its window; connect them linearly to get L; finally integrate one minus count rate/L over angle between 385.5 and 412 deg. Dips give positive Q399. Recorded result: 2.5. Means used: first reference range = 42.3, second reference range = 61.1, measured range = 44.8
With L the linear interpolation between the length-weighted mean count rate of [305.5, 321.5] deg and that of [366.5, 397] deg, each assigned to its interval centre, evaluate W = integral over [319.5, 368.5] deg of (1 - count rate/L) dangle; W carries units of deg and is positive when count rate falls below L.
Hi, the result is 6.6 deg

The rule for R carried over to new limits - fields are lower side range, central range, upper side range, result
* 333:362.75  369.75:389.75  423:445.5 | -0.221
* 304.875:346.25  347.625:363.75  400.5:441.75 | 0.206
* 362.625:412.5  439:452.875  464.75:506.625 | -0.031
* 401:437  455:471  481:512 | 0.104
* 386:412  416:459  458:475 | -0.164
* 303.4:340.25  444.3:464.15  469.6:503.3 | 0.030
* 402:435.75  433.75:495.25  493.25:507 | 0.057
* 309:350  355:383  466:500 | -0.077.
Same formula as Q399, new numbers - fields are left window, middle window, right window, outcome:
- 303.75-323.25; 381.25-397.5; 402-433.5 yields 1.09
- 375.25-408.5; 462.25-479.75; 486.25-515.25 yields 1.14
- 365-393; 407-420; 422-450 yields -0.28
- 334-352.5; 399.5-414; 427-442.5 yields 1.34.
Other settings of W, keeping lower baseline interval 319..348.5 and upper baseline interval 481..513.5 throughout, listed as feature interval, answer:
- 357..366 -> -0.1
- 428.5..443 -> -1.2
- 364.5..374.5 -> -0.9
